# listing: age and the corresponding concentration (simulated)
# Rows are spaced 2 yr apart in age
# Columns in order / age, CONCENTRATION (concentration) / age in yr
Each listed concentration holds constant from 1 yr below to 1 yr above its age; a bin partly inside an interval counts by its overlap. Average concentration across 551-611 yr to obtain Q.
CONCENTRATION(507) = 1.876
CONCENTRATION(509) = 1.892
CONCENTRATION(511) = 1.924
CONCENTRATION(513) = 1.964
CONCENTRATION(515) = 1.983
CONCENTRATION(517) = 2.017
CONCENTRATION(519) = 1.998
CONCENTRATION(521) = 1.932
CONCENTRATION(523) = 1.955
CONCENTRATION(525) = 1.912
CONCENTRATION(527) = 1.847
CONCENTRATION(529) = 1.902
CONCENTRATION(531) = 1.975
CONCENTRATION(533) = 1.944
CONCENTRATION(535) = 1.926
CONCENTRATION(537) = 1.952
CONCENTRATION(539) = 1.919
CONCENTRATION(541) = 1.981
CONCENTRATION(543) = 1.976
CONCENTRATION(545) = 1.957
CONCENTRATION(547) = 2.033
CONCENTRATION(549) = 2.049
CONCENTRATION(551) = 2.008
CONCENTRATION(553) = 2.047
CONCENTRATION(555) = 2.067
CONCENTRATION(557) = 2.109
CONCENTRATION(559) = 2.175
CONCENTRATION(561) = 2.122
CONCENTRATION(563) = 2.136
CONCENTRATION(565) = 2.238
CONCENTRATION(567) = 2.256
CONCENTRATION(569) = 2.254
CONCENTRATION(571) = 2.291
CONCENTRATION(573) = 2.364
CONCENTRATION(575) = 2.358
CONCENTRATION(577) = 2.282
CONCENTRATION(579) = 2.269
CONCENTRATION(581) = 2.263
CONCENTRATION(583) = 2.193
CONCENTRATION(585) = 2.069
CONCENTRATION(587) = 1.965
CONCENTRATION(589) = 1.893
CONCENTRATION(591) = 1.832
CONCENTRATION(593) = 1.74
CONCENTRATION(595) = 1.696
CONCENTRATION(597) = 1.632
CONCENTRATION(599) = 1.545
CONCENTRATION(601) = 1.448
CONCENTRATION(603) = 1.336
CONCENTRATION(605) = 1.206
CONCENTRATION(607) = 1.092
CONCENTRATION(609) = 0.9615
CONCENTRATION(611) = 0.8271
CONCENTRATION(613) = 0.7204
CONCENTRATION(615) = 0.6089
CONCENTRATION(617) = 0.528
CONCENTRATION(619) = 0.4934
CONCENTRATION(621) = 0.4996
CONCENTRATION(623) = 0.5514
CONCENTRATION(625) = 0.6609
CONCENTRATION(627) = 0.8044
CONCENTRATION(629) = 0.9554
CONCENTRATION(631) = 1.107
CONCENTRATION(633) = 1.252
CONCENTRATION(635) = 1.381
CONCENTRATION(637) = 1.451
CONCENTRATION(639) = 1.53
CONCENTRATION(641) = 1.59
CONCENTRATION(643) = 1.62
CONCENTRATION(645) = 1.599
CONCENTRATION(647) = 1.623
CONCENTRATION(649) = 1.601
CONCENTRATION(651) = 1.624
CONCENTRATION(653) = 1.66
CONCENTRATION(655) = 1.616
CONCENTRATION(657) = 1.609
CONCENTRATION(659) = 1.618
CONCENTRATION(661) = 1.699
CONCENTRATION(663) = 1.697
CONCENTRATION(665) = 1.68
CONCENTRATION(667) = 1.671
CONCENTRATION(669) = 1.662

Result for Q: 1.91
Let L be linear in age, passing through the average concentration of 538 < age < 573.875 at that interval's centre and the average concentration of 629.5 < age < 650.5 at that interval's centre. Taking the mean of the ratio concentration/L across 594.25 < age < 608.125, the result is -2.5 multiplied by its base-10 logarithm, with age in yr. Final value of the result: 0.24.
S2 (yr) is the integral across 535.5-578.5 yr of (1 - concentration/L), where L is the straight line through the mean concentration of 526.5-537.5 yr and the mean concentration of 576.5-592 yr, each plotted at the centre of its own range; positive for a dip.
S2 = -2.5 yr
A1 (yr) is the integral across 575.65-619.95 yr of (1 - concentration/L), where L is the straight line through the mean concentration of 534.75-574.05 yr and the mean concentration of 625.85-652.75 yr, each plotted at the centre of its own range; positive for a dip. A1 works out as 7.1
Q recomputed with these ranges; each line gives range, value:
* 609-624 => 0.628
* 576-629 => 1.34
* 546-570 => 2.12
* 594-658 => 1.21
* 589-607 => 1.55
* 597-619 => 1.03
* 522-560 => 1.99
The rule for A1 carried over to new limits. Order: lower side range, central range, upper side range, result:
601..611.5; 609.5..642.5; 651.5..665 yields 10.0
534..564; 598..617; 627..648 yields 6.6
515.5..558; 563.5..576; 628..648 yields -3.5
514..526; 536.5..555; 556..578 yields 1.0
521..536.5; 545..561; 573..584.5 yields 0.2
